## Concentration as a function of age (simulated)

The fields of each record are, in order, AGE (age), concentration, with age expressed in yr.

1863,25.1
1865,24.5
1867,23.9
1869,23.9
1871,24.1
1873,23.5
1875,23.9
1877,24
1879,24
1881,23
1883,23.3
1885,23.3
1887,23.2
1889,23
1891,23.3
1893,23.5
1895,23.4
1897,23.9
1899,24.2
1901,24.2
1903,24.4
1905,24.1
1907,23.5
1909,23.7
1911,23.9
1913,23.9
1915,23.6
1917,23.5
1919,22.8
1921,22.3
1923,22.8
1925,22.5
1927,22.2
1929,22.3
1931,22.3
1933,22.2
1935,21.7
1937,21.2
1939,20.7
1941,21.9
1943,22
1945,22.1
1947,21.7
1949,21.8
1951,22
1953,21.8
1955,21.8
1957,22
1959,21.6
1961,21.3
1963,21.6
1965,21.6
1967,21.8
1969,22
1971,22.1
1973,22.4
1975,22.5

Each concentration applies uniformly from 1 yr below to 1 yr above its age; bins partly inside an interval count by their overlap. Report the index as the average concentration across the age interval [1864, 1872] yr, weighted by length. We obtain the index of 24.1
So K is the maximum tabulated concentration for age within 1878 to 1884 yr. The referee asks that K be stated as 24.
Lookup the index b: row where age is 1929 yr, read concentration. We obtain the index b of 22.3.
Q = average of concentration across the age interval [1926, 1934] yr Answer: 22.2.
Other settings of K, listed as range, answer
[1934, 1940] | 21.7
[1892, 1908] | 24.4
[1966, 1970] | 22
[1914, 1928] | 23.6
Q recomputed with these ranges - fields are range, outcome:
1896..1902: 24.1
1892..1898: 23.6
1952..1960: 21.8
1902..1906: 24.2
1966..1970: 21.9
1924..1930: 22.3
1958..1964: 21.5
